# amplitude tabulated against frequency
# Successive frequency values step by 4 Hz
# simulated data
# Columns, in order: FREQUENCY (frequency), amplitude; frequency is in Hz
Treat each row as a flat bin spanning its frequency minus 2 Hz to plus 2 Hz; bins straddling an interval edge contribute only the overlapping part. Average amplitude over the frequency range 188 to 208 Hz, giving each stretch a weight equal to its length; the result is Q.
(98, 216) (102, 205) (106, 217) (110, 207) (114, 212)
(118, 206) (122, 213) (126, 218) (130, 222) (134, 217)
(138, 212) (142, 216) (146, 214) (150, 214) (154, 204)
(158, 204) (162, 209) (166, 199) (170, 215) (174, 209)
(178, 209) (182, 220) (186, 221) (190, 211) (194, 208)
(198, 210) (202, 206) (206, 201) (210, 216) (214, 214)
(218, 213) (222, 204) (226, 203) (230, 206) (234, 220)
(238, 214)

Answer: 207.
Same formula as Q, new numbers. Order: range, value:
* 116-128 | 212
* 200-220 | 210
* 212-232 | 208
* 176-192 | 215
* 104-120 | 210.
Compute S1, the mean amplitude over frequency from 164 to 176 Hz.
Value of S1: 208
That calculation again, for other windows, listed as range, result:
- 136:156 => 212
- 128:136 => 220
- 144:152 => 214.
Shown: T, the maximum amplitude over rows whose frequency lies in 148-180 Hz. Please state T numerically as 215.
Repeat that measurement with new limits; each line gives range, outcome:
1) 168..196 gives 221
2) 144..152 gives 214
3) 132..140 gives 217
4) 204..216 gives 216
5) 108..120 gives 212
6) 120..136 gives 222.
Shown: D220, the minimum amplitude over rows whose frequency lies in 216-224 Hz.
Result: 204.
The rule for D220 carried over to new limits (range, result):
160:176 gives 199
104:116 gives 207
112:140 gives 206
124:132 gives 218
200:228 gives 201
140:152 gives 214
